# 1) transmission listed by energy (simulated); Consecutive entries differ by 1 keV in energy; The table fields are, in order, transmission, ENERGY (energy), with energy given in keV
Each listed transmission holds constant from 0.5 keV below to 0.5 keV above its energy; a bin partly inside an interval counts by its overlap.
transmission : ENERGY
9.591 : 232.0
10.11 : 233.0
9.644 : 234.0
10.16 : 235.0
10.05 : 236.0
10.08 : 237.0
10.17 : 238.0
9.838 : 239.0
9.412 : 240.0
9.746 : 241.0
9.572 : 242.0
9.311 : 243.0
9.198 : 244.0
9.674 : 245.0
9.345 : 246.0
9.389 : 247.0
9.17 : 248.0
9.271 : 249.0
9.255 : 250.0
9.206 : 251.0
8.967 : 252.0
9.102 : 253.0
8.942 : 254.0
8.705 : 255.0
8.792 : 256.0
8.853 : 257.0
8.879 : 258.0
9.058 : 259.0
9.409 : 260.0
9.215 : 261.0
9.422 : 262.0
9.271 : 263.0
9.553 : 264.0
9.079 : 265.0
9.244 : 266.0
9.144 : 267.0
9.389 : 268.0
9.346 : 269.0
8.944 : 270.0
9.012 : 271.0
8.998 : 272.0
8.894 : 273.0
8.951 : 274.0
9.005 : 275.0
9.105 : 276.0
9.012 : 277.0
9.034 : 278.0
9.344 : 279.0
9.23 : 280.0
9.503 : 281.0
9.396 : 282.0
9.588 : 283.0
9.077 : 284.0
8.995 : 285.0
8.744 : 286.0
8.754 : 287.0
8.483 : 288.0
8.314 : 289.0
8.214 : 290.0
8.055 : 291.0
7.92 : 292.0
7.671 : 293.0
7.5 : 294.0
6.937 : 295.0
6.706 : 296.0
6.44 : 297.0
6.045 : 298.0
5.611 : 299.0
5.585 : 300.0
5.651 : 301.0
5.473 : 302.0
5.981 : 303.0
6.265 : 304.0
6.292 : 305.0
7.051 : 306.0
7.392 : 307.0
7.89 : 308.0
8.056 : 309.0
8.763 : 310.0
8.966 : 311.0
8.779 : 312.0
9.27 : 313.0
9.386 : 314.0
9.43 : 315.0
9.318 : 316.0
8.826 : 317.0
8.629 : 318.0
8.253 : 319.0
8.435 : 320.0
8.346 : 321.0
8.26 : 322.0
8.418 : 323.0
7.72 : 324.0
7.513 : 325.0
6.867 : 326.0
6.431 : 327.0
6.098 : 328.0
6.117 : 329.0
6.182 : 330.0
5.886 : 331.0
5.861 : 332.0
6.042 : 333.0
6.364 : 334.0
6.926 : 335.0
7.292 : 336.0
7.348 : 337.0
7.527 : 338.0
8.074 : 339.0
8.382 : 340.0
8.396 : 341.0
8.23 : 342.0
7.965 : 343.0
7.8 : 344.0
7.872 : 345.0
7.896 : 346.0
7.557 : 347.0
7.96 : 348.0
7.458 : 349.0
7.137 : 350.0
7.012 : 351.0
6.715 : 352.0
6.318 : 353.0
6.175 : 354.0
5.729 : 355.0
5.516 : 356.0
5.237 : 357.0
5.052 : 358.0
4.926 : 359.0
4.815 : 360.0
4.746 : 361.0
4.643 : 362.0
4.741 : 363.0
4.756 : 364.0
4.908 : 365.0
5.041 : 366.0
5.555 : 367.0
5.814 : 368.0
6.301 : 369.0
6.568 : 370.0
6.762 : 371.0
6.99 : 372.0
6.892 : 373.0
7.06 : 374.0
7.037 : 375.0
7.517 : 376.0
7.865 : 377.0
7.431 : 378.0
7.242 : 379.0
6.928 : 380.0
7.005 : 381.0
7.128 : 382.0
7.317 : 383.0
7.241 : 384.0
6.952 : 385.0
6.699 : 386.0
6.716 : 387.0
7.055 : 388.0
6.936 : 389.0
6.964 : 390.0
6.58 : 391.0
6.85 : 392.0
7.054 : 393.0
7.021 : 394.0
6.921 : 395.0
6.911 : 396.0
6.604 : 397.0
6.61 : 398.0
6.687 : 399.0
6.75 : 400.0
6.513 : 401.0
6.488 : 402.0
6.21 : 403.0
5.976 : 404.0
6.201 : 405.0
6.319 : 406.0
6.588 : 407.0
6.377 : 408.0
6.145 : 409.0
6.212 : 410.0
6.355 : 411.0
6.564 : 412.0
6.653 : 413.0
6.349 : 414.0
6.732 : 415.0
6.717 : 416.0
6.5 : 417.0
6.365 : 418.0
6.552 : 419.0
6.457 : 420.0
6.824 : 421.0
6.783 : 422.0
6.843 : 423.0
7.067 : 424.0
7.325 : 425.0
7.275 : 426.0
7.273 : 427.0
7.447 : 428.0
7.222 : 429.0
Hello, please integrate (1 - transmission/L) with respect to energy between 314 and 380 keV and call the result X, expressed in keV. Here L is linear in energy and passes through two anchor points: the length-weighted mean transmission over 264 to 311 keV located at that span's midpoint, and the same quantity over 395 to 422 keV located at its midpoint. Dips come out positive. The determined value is 3.8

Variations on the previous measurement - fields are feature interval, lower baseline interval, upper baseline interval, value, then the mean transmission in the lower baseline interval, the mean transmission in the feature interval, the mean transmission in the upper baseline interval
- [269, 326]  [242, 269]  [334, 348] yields 2.4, 9.2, 8.13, 7.74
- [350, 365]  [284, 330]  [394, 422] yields 3.4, 7.64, 5.49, 6.52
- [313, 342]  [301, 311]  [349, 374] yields -4.6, 7.05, 7.62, 5.82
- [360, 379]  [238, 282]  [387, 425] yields 2.9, 9.22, 6.14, 6.63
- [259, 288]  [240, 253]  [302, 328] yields -1.2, 9.34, 9.15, 7.94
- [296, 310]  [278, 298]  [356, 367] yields 2.0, 8.32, 6.53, 4.95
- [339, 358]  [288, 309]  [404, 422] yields -1.2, 6.92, 7.15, 6.46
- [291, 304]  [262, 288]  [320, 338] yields 2.7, 9.14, 6.51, 6.98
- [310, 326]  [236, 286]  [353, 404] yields -1.5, 9.25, 8.59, 6.38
